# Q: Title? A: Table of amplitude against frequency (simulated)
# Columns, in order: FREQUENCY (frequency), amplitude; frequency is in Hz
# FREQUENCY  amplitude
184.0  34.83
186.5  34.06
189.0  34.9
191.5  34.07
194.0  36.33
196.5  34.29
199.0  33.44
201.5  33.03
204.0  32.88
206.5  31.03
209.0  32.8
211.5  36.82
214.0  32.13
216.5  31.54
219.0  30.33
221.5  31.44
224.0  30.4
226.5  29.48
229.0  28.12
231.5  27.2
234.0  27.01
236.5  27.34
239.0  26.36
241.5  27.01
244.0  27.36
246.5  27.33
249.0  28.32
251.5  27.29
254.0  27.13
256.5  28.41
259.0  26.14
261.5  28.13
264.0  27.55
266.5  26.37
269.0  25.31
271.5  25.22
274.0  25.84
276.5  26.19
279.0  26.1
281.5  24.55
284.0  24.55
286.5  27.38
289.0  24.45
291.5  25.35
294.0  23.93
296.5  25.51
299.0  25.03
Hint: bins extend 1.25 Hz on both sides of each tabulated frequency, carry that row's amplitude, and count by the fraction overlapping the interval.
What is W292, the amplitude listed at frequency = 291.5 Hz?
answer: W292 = 25.35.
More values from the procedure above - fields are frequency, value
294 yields 23.93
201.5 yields 33.03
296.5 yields 25.51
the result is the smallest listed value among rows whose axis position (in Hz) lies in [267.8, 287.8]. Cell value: 24.55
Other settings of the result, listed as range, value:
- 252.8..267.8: 26.14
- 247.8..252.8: 27.29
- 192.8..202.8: 33.03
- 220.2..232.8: 27.2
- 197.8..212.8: 31.03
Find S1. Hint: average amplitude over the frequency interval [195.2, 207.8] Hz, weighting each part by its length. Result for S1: 32.9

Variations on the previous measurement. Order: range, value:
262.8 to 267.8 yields 26.9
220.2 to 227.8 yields 30.4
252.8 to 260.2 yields 27.2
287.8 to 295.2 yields 24.6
